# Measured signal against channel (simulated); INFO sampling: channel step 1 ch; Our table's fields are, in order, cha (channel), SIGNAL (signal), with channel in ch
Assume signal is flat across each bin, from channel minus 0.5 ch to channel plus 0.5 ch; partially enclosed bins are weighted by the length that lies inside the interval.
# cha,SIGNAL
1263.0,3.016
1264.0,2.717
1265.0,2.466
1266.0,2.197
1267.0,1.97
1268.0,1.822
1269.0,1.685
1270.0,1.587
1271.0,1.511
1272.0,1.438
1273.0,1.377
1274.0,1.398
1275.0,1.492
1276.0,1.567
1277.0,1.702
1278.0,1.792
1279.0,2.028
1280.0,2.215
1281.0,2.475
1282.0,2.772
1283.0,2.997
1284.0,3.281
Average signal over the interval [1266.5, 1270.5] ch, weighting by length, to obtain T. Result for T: 1.77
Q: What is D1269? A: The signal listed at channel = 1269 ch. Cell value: 1.685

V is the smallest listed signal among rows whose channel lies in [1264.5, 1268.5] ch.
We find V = 1.822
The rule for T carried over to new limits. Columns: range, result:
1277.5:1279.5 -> 1.91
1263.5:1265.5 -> 2.59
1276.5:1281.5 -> 2.04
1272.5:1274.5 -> 1.39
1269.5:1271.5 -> 1.55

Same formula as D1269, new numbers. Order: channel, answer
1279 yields 2.028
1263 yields 3.016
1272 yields 1.438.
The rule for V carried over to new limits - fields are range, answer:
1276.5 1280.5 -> 1.702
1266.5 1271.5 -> 1.511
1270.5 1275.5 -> 1.377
